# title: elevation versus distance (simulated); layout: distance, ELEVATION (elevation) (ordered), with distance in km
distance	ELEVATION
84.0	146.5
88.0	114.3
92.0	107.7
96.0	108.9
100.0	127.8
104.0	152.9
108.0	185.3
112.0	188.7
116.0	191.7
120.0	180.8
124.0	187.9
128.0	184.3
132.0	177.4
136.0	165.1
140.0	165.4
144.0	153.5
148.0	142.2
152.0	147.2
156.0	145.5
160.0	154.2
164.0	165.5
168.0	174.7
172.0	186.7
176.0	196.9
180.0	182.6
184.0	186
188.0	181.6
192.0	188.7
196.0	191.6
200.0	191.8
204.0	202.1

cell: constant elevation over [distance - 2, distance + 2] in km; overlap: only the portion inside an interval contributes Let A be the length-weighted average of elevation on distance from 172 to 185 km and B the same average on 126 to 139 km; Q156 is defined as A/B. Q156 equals 1.1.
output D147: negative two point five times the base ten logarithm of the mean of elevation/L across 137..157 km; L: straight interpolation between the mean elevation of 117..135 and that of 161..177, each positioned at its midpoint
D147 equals 0.19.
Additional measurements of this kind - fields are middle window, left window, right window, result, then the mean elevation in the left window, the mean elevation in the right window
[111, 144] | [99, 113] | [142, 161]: -0.14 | 164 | 148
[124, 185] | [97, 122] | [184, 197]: 0.06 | 169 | 187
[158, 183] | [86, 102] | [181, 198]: -0.03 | 115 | 187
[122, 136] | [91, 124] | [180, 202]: -0.09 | 159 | 187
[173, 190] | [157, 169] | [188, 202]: -0.05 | 162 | 189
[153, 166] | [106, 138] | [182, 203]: 0.20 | 183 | 189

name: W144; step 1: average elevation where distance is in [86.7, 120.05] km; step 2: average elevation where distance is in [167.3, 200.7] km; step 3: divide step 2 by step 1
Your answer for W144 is 1.25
